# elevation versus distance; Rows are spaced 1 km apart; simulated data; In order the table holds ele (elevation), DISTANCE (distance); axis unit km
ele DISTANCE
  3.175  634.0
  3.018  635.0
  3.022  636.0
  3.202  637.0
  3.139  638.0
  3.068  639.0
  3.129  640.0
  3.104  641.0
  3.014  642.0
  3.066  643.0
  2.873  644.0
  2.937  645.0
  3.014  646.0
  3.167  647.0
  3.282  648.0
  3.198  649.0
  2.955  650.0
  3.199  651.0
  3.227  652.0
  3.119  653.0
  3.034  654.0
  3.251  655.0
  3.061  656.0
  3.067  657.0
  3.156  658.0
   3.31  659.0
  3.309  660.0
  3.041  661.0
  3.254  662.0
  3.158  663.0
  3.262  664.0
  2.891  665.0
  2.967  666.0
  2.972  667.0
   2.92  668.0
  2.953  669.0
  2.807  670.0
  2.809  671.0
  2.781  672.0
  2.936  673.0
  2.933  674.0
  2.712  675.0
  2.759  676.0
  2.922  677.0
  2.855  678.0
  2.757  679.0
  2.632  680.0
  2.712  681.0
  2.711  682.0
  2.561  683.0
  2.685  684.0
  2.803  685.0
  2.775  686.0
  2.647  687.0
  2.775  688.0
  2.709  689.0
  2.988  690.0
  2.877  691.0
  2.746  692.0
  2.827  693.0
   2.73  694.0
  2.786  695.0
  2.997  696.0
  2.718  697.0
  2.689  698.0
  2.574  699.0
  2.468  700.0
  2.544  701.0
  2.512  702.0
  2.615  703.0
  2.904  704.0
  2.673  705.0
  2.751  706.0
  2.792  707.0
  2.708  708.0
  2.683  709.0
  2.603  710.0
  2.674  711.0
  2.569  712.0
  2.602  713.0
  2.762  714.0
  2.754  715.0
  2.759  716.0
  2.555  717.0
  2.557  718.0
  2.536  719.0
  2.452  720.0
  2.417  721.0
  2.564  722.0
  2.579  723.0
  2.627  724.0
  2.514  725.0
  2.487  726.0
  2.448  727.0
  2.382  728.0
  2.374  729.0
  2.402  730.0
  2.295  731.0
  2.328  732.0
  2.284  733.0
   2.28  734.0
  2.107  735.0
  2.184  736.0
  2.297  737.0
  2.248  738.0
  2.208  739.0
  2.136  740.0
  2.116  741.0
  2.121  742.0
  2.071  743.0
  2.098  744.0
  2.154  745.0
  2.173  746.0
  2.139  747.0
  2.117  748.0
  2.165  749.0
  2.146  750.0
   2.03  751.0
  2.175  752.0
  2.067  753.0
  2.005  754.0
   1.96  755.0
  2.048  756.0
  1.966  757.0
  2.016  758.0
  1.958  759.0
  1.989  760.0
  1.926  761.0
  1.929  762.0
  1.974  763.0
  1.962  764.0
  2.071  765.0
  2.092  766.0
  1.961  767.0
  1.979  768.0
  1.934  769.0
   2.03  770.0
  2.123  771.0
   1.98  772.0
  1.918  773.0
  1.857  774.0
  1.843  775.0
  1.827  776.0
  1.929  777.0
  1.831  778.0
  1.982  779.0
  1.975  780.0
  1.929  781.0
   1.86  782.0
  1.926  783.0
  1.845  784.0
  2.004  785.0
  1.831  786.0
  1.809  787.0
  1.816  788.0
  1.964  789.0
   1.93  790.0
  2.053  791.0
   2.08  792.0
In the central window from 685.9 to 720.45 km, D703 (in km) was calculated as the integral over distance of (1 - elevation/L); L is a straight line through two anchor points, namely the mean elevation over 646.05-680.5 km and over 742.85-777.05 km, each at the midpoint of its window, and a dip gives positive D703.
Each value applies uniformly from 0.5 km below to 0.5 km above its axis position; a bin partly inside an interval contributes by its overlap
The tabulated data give -1.19 km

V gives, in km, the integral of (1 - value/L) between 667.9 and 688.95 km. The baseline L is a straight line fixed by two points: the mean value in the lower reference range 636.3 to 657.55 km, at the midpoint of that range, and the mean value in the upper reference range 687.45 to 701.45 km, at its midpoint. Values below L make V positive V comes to 0.6 km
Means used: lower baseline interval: 3.1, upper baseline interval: 2.75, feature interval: 2.78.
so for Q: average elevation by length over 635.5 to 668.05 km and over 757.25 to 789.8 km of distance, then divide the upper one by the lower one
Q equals 0.62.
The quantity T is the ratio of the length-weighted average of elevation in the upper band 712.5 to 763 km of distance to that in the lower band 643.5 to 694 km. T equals 0.77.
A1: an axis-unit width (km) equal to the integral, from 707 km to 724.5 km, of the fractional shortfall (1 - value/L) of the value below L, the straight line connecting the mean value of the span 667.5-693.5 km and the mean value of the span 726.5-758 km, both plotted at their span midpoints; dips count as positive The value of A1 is -1.3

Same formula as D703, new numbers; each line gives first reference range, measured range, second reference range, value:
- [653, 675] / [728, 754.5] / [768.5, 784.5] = 1.02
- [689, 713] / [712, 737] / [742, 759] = -0.55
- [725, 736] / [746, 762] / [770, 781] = 0.60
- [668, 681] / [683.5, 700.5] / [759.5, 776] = -0.59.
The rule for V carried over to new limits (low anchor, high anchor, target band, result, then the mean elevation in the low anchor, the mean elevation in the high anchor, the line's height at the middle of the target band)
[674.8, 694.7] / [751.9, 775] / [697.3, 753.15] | -1.30 km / 2.76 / 1.99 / 2.36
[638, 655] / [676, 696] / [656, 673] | -0.53 km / 3.09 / 2.77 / 2.95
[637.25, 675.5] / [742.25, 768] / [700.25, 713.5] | -0.63 km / 3.06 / 2.05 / 2.54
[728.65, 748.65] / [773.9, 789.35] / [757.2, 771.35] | 0.15 km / 2.21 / 1.89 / 2.02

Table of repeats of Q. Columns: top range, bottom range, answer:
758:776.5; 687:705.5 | 0.72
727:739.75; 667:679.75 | 0.80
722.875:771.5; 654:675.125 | 0.71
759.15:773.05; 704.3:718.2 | 0.74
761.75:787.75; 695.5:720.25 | 0.73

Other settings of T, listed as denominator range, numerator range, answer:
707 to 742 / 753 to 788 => 0.79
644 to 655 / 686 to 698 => 0.90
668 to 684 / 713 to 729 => 0.92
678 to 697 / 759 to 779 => 0.71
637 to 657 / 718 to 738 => 0.77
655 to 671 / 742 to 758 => 0.68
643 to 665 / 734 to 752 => 0.69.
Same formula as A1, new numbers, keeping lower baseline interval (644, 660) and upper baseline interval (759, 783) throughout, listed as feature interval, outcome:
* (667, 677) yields 0.3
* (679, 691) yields 0.3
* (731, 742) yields 0.4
